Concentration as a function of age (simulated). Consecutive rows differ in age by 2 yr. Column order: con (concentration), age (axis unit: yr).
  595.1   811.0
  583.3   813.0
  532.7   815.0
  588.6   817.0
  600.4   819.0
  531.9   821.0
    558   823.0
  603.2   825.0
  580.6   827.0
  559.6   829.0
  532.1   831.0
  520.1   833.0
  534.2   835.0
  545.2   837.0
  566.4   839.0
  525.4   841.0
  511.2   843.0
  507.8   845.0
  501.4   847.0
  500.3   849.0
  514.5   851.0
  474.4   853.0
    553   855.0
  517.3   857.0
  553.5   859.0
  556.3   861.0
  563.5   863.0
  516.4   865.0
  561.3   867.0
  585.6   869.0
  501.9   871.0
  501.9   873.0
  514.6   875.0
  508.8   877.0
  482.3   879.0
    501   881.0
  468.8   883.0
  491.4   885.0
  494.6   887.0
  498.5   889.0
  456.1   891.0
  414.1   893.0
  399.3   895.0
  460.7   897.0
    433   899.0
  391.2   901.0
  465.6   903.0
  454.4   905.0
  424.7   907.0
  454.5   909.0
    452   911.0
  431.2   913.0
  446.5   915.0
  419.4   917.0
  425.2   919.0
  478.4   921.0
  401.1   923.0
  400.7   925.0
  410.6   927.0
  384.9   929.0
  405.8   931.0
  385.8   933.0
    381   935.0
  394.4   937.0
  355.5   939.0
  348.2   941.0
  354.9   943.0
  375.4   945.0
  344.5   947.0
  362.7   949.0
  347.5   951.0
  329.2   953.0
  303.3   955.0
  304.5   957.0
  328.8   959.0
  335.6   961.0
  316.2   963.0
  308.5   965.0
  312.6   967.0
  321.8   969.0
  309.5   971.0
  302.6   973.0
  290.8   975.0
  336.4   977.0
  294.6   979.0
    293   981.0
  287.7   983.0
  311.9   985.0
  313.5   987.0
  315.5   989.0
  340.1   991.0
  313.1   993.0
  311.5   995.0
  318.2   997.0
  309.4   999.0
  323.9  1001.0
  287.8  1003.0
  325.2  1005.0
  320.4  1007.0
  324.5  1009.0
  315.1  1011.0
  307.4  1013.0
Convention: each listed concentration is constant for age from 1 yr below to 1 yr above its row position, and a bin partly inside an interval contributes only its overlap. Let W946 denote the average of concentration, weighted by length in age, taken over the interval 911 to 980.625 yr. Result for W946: 361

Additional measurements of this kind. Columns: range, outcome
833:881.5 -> 525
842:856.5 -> 509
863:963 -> 427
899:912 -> 440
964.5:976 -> 308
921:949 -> 383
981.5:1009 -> 314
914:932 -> 419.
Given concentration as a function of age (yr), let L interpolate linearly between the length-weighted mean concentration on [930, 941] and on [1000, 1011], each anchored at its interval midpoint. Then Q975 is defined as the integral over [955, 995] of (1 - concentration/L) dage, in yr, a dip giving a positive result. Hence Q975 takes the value 3.7 yr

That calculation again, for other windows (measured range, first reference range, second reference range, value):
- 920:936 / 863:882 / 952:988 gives -0.2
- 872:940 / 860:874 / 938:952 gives 1.0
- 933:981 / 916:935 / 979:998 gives 3.7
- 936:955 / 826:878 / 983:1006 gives 1.7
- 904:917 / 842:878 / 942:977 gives -0.6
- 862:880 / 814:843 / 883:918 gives -1.3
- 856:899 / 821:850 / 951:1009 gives -2.4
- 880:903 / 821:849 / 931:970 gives -0.6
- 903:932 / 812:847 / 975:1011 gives -0.4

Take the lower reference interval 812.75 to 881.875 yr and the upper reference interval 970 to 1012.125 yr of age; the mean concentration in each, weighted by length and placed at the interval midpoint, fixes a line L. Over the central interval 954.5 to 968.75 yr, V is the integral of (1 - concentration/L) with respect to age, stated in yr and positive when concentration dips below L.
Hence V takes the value 1.6 yr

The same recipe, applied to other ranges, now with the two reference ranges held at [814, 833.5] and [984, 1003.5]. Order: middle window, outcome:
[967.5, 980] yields 1.26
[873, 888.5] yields -0.52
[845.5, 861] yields 0.00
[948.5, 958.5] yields 1.23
